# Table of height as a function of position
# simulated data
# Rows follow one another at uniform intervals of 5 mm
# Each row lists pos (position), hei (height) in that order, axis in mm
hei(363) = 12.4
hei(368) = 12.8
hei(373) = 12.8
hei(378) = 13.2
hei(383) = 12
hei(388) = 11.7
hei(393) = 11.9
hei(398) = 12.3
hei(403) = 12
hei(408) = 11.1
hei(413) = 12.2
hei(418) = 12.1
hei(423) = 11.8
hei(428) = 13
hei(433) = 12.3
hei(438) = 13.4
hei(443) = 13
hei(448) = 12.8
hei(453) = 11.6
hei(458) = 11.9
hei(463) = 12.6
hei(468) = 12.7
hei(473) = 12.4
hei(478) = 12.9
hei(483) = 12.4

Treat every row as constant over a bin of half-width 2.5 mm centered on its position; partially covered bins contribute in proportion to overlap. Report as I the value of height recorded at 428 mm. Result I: 13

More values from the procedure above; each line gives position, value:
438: 13.4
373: 12.8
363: 12.4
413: 12.2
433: 12.3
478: 12.9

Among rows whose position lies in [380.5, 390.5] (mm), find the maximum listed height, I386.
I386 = 12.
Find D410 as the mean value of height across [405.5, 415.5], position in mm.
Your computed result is 11.7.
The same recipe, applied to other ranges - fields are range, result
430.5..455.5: 12.6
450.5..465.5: 12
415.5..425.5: 11.9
